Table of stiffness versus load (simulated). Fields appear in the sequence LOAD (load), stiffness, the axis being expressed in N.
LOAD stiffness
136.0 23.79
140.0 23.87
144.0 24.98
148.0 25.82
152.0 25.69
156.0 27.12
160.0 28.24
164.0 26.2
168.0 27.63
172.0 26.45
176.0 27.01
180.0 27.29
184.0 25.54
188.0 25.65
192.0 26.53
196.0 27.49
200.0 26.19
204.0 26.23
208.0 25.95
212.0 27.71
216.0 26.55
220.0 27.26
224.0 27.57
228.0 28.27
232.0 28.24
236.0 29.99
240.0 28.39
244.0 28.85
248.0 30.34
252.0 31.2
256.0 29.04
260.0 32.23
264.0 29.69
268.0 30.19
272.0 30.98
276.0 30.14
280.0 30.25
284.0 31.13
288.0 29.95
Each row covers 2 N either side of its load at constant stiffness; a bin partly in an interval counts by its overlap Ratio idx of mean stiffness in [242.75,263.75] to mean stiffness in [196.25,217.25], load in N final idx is 1.1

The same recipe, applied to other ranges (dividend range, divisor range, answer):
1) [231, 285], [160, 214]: 1.13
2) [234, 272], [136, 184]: 1.14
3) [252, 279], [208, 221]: 1.13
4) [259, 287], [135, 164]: 1.19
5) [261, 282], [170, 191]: 1.15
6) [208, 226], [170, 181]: 1.01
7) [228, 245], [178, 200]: 1.09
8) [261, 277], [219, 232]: 1.09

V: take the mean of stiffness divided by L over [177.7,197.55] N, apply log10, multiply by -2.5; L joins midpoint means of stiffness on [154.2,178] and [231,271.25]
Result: 0.05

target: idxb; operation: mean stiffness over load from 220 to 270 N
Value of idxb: 29.4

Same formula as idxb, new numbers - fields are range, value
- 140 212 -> 26.4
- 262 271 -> 30.1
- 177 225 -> 26.7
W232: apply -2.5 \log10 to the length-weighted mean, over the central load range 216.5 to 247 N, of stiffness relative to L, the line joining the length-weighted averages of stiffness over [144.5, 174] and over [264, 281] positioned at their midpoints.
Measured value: 0.02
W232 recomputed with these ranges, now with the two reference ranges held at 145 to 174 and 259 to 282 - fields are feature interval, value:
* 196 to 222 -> 0.07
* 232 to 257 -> 0.00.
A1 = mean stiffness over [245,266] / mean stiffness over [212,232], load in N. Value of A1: 1.1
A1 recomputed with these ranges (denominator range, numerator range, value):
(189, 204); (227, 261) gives 1.11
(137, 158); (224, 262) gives 1.16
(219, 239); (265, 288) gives 1.08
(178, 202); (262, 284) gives 1.15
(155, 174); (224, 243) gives 1.05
